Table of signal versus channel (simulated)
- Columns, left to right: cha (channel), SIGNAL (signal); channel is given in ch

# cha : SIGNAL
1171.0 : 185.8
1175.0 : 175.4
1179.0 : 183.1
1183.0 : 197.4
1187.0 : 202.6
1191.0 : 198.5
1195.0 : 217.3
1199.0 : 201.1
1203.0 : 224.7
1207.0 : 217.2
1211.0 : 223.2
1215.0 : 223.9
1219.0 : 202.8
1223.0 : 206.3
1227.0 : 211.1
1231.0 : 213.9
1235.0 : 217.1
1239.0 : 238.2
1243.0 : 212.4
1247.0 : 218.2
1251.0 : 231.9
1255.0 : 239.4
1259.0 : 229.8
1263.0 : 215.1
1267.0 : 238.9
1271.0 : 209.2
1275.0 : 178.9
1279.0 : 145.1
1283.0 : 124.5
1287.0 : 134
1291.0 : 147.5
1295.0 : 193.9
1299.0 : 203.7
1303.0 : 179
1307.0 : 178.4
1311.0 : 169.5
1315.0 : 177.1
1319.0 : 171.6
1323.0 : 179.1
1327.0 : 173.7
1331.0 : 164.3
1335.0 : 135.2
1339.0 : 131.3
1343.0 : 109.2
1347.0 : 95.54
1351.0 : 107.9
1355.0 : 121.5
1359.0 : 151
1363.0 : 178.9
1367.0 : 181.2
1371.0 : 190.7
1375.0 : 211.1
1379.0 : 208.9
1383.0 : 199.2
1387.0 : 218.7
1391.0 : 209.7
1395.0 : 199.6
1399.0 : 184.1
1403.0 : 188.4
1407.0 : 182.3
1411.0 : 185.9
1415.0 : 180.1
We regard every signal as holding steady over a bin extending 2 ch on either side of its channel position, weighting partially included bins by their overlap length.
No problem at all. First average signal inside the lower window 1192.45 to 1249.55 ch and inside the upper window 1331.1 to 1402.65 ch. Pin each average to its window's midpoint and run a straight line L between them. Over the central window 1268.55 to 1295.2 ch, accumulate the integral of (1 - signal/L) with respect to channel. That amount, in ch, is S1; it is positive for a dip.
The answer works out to 4.7 ch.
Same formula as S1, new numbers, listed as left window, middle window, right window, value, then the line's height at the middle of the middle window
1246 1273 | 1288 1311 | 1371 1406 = 4.3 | 219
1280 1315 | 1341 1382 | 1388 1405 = 6.6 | 186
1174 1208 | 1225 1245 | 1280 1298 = -4.3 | 180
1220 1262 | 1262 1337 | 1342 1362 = -3.3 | 168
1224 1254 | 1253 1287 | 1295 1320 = 1.7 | 203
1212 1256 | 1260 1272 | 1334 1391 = -1.0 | 205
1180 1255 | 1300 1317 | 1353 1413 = 1.9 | 200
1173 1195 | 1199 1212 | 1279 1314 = -2.1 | 188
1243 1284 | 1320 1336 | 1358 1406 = 2.7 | 199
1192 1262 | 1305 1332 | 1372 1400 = 4.7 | 211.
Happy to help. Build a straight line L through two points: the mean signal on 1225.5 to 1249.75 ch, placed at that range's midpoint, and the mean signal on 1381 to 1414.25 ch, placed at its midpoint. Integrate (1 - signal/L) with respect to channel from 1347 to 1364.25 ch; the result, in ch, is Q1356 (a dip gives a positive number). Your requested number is 5.9 ch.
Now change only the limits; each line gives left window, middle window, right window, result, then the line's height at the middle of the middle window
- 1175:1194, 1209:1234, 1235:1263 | -0.1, 213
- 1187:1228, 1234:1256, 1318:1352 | -4.0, 191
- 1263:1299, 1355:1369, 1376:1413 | 2.1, 191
